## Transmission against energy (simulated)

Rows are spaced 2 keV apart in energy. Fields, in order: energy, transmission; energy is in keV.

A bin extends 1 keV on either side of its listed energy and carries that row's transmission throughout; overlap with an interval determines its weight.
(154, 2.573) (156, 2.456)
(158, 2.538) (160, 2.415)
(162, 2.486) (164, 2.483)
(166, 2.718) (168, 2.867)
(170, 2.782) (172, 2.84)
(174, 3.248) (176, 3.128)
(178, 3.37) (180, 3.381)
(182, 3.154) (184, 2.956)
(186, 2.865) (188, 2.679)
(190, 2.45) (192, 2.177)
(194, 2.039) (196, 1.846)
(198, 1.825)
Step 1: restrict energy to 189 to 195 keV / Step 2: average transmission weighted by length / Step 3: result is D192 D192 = 2.22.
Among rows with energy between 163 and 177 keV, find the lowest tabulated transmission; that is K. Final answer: 2.483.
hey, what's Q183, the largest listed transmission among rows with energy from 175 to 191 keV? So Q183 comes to 3.381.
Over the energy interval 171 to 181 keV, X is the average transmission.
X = 3.19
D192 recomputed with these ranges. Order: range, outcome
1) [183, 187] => 2.91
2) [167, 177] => 2.97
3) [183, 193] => 2.63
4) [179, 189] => 3.01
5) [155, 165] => 2.48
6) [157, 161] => 2.48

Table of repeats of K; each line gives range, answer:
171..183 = 2.84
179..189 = 2.679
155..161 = 2.415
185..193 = 2.177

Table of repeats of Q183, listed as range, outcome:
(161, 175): 3.248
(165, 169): 2.867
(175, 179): 3.37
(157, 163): 2.538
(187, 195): 2.679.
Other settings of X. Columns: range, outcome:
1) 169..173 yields 2.81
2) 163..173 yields 2.74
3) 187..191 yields 2.56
